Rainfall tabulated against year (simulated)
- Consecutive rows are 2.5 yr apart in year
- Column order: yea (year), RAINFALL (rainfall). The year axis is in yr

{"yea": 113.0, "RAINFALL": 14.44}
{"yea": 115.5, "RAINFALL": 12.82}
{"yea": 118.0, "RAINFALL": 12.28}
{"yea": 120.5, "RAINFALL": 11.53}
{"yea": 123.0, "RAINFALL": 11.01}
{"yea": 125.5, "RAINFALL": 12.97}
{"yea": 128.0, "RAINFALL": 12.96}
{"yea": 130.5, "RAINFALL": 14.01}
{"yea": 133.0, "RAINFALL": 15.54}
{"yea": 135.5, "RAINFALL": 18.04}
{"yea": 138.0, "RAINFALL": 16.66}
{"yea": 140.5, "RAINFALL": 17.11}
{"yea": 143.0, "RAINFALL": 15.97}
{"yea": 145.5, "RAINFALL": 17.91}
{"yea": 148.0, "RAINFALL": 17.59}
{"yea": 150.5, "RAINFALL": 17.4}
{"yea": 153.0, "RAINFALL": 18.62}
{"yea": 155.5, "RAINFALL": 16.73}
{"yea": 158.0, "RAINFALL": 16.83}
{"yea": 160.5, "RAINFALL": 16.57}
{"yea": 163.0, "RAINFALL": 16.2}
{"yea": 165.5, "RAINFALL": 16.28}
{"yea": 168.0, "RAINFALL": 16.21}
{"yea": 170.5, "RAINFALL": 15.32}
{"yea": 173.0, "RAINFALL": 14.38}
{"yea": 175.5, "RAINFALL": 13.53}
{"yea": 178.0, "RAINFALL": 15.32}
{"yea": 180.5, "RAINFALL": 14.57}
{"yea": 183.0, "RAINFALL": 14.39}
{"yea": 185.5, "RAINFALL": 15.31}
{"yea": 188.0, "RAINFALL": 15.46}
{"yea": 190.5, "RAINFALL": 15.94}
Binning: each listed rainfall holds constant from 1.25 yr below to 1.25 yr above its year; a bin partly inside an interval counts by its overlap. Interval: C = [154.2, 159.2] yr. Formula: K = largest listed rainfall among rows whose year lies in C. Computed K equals 16.83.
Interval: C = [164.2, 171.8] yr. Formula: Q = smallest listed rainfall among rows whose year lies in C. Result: 15.32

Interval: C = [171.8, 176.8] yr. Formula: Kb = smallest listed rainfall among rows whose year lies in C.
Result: 13.53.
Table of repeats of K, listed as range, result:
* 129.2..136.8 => 18.04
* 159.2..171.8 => 16.57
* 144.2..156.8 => 18.62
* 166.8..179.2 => 16.21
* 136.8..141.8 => 17.11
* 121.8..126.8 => 12.97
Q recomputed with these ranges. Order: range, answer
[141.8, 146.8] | 15.97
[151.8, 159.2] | 16.73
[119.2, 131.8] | 11.01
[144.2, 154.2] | 17.4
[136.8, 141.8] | 16.66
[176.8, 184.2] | 14.39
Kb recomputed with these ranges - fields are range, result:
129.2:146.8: 14.01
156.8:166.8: 16.2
